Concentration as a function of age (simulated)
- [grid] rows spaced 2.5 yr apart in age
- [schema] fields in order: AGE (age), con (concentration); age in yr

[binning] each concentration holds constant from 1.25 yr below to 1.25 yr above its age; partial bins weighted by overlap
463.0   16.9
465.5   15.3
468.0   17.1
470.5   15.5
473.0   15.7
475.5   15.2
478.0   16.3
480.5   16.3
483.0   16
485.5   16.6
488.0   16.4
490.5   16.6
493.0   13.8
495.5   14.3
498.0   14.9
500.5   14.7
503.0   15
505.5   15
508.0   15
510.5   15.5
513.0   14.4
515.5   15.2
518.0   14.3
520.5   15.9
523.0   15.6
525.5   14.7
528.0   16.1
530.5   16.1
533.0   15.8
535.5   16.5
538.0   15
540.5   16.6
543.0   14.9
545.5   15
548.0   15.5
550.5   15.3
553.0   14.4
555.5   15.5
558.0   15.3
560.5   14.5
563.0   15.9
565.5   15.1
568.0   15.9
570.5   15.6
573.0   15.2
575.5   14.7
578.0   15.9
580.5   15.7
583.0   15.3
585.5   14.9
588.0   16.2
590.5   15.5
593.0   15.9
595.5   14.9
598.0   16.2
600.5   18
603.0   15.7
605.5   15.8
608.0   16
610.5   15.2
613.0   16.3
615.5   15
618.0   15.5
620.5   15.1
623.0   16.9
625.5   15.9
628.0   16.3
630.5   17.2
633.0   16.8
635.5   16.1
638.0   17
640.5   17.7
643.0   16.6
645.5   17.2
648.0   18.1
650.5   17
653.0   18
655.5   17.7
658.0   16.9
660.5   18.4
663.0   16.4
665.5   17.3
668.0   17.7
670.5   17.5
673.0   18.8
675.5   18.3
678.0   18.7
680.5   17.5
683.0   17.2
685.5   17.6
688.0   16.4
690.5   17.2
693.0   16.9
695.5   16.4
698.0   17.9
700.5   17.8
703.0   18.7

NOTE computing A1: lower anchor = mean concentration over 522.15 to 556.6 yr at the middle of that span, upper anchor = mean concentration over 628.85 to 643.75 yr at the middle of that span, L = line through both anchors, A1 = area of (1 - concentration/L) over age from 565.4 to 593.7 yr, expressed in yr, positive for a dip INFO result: 1.0 yr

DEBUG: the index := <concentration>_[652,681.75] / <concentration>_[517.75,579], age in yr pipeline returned 1.2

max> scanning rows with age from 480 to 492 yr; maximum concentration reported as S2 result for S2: 16.6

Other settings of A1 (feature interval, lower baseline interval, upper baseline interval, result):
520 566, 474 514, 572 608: 0.3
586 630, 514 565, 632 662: 1.8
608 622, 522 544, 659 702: 1.0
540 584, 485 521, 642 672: 1.9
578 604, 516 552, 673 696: 0.7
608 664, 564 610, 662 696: -0.2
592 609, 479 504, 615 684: 0.5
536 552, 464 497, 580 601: 0.4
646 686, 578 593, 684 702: -2.1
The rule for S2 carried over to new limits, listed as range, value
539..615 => 18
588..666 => 18.4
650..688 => 18.8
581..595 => 16.2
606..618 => 16.3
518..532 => 16.1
